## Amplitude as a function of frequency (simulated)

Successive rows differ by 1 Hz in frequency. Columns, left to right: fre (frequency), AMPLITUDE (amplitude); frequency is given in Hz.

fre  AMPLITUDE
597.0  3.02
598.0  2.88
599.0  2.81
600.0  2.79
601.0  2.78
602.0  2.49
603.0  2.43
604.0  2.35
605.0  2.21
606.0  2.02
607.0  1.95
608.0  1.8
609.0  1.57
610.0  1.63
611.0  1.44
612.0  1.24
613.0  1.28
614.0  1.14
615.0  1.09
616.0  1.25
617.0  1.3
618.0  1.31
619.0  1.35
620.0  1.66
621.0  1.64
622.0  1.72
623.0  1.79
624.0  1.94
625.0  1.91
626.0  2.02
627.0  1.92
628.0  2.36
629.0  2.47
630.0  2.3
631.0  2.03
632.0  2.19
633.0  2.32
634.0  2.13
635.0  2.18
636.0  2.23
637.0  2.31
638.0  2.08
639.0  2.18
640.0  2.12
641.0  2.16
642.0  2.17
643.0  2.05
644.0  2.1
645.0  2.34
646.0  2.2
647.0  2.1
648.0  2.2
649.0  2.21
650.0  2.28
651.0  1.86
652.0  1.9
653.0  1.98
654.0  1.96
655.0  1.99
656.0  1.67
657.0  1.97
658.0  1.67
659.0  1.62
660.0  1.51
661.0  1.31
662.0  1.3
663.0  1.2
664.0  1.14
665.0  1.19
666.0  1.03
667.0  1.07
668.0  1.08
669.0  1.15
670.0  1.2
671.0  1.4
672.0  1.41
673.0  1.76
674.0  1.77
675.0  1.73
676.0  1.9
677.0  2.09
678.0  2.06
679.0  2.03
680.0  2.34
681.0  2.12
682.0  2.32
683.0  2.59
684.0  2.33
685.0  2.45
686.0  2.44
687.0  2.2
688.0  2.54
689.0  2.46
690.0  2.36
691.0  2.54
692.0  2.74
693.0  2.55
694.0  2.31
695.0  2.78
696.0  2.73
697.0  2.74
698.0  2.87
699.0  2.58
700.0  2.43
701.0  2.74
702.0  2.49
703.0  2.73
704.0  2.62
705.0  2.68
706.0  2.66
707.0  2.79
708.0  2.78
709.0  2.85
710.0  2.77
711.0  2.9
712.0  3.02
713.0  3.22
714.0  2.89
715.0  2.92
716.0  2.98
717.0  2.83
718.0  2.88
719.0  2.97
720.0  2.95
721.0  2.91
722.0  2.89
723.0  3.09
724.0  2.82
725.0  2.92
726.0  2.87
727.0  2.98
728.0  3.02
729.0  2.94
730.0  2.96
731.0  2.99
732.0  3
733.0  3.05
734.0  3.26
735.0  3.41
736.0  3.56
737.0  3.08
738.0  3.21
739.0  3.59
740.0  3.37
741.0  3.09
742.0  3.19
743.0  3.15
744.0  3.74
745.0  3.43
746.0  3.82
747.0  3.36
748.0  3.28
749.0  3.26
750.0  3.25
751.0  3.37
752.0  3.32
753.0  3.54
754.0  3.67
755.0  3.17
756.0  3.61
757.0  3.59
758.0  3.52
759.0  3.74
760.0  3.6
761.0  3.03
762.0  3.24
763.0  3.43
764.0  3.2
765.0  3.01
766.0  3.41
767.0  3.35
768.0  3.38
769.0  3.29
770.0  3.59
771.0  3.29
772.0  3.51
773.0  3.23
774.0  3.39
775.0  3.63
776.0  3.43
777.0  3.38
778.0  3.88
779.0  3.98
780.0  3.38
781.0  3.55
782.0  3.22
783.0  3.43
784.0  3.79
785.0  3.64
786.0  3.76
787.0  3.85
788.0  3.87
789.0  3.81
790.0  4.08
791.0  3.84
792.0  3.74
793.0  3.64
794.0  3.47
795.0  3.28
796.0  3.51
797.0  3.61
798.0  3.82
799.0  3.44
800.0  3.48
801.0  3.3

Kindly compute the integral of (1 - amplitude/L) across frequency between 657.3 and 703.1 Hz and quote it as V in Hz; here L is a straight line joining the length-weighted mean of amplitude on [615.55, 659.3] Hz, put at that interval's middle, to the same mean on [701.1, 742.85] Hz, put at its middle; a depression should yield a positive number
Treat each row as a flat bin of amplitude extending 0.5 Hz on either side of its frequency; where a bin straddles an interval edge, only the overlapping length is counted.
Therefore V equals 9.1 Hz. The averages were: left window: 1.98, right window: 2.98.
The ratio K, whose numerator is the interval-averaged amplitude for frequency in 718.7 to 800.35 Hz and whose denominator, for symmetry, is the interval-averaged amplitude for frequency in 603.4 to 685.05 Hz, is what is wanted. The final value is 1.85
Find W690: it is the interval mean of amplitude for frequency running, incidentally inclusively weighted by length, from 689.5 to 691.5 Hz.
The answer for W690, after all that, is 2.45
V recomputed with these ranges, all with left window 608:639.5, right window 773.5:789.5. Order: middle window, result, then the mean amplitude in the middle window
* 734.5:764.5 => -1.3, 3.39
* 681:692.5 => 0.4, 2.44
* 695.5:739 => -0.4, 2.91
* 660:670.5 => 5.1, 1.18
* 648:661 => 1.7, 1.88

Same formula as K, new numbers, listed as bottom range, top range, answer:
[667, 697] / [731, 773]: 1.59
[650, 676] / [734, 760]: 2.22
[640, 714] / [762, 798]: 1.65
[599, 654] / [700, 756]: 1.55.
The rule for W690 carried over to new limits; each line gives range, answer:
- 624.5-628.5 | 2.05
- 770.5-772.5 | 3.4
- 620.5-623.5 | 1.72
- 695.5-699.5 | 2.73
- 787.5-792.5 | 3.87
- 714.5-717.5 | 2.91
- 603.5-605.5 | 2.28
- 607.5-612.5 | 1.54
